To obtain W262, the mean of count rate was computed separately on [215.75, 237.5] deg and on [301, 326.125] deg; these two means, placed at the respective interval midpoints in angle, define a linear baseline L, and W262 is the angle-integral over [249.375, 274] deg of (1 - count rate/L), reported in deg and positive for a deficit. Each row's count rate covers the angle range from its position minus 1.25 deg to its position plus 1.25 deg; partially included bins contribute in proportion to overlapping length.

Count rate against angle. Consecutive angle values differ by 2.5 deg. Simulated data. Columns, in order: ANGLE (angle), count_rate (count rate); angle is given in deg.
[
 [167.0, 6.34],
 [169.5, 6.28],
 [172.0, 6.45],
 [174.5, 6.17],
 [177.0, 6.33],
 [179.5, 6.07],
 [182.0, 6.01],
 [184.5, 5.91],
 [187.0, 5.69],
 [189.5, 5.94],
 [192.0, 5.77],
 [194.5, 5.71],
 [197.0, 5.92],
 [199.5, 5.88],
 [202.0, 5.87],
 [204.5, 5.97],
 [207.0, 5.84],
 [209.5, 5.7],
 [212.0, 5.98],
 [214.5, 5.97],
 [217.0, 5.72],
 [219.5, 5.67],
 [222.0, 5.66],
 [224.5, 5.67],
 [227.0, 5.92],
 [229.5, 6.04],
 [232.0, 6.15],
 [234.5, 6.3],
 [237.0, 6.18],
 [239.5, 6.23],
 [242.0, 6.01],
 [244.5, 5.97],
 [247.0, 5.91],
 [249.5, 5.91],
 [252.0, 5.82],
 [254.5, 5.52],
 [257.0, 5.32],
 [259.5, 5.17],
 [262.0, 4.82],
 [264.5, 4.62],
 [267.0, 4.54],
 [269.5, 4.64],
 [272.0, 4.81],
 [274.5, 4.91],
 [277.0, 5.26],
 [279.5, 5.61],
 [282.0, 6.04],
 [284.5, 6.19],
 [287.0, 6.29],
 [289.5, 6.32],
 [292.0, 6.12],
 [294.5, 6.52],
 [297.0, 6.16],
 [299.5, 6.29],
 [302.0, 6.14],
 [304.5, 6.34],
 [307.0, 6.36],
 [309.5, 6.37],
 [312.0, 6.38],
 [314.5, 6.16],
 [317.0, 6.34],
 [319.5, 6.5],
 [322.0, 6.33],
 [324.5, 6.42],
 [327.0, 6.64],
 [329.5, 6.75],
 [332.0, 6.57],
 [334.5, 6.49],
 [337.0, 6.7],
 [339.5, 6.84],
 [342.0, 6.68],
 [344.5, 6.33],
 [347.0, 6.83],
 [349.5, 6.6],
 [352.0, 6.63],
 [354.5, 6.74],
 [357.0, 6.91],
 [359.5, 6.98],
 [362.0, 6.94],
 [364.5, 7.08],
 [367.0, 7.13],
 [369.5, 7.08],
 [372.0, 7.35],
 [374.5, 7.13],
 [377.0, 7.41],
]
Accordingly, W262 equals 4.1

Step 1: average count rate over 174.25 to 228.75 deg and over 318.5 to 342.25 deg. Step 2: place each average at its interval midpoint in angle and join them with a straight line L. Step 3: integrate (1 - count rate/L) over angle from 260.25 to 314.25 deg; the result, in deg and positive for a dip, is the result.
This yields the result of 5.2 deg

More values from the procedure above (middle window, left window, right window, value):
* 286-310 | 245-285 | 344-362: -1.8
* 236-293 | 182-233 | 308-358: 5.6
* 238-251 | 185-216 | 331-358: 0.2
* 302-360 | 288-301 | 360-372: 1.2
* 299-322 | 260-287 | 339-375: -1.5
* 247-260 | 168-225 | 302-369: 1.3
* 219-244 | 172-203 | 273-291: -0.5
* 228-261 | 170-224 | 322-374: 1.6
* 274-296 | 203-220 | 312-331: 1.0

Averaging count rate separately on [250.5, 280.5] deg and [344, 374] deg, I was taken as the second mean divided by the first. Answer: 1.36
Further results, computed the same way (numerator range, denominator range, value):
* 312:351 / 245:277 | 1.26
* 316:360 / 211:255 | 1.12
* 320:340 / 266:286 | 1.25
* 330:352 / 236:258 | 1.13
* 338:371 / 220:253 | 1.14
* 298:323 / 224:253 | 1.05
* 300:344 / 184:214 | 1.11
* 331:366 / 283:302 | 1.08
